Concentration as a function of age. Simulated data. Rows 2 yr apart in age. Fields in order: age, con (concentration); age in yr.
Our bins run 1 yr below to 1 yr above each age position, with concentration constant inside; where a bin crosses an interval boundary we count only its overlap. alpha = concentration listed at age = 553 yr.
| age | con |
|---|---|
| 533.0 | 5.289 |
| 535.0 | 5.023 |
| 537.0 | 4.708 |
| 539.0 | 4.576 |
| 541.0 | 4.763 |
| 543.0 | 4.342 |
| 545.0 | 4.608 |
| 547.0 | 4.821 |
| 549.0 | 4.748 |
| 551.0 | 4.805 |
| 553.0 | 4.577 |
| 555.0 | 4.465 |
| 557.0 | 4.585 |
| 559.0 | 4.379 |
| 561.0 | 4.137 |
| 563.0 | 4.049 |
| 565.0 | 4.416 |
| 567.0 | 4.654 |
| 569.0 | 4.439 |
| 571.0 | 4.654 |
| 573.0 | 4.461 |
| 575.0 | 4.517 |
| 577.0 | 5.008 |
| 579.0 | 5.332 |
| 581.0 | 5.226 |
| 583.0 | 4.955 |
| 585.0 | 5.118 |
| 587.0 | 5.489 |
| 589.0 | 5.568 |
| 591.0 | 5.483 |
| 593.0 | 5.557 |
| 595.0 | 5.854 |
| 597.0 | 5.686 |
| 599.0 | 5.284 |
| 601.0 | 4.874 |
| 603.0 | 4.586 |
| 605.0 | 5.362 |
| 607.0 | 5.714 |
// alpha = 4.577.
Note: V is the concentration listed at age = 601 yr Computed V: 4.874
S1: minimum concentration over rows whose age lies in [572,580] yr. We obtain 4.461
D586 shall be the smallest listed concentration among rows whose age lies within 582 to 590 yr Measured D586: 4.955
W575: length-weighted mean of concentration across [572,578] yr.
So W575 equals 4.66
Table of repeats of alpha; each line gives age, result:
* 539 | 4.576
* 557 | 4.585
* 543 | 4.342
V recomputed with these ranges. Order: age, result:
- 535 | 5.023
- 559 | 4.379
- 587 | 5.489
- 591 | 5.483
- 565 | 4.416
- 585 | 5.118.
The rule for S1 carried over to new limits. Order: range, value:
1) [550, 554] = 4.577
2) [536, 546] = 4.342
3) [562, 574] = 4.049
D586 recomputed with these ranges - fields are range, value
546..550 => 4.748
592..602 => 4.874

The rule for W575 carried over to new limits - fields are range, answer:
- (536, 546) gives 4.6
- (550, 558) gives 4.61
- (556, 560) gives 4.48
